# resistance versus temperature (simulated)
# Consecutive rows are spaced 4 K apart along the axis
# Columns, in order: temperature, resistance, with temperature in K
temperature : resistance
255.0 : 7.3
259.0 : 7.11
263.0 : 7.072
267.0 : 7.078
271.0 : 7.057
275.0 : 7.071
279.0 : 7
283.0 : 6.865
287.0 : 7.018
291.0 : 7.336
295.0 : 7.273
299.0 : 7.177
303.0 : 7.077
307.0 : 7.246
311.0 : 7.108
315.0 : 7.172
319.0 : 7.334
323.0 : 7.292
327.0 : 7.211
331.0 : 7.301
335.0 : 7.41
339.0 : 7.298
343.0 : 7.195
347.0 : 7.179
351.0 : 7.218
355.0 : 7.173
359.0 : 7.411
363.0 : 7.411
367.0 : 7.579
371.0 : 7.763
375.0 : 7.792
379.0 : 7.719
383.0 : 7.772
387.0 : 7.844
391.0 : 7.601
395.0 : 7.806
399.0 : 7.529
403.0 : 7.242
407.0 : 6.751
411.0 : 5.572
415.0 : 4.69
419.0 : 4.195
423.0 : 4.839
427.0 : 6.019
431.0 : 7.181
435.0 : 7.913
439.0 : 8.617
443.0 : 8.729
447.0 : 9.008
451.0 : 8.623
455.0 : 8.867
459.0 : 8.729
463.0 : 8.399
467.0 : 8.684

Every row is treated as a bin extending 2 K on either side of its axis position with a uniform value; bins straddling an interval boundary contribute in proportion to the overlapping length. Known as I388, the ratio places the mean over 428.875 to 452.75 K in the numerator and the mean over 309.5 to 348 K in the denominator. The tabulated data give 1.15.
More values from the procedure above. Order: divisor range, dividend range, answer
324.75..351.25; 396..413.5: 0.93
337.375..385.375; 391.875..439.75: 0.87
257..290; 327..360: 1.03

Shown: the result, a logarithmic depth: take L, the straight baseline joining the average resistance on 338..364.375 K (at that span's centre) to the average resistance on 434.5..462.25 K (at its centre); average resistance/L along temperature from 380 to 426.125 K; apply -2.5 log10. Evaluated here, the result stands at 0.21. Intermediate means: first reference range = 7.26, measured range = 6.54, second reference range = 8.67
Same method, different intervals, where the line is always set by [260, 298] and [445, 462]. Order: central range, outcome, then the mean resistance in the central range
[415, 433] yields 0.481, 5.46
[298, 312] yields 0.028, 7.15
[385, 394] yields 0.059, 7.73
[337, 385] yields 0.060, 7.46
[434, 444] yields 0.026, 8.44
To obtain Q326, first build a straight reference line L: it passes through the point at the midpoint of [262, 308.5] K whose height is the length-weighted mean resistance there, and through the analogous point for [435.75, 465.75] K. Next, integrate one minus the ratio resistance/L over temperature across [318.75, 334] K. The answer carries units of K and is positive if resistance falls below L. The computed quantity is 0.4 K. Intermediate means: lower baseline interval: 7.11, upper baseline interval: 8.68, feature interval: 7.29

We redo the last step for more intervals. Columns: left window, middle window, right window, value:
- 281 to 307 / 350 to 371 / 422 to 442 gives -0.83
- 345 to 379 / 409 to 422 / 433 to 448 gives 5.35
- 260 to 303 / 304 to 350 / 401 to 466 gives -0.70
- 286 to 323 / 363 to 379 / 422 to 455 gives -0.40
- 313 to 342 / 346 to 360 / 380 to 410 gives 0.21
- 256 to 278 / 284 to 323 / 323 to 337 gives 0.12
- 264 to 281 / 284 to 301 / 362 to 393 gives -0.02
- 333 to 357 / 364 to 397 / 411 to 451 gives -3.04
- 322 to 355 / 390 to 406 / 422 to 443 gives -0.62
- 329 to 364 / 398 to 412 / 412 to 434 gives -2.06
